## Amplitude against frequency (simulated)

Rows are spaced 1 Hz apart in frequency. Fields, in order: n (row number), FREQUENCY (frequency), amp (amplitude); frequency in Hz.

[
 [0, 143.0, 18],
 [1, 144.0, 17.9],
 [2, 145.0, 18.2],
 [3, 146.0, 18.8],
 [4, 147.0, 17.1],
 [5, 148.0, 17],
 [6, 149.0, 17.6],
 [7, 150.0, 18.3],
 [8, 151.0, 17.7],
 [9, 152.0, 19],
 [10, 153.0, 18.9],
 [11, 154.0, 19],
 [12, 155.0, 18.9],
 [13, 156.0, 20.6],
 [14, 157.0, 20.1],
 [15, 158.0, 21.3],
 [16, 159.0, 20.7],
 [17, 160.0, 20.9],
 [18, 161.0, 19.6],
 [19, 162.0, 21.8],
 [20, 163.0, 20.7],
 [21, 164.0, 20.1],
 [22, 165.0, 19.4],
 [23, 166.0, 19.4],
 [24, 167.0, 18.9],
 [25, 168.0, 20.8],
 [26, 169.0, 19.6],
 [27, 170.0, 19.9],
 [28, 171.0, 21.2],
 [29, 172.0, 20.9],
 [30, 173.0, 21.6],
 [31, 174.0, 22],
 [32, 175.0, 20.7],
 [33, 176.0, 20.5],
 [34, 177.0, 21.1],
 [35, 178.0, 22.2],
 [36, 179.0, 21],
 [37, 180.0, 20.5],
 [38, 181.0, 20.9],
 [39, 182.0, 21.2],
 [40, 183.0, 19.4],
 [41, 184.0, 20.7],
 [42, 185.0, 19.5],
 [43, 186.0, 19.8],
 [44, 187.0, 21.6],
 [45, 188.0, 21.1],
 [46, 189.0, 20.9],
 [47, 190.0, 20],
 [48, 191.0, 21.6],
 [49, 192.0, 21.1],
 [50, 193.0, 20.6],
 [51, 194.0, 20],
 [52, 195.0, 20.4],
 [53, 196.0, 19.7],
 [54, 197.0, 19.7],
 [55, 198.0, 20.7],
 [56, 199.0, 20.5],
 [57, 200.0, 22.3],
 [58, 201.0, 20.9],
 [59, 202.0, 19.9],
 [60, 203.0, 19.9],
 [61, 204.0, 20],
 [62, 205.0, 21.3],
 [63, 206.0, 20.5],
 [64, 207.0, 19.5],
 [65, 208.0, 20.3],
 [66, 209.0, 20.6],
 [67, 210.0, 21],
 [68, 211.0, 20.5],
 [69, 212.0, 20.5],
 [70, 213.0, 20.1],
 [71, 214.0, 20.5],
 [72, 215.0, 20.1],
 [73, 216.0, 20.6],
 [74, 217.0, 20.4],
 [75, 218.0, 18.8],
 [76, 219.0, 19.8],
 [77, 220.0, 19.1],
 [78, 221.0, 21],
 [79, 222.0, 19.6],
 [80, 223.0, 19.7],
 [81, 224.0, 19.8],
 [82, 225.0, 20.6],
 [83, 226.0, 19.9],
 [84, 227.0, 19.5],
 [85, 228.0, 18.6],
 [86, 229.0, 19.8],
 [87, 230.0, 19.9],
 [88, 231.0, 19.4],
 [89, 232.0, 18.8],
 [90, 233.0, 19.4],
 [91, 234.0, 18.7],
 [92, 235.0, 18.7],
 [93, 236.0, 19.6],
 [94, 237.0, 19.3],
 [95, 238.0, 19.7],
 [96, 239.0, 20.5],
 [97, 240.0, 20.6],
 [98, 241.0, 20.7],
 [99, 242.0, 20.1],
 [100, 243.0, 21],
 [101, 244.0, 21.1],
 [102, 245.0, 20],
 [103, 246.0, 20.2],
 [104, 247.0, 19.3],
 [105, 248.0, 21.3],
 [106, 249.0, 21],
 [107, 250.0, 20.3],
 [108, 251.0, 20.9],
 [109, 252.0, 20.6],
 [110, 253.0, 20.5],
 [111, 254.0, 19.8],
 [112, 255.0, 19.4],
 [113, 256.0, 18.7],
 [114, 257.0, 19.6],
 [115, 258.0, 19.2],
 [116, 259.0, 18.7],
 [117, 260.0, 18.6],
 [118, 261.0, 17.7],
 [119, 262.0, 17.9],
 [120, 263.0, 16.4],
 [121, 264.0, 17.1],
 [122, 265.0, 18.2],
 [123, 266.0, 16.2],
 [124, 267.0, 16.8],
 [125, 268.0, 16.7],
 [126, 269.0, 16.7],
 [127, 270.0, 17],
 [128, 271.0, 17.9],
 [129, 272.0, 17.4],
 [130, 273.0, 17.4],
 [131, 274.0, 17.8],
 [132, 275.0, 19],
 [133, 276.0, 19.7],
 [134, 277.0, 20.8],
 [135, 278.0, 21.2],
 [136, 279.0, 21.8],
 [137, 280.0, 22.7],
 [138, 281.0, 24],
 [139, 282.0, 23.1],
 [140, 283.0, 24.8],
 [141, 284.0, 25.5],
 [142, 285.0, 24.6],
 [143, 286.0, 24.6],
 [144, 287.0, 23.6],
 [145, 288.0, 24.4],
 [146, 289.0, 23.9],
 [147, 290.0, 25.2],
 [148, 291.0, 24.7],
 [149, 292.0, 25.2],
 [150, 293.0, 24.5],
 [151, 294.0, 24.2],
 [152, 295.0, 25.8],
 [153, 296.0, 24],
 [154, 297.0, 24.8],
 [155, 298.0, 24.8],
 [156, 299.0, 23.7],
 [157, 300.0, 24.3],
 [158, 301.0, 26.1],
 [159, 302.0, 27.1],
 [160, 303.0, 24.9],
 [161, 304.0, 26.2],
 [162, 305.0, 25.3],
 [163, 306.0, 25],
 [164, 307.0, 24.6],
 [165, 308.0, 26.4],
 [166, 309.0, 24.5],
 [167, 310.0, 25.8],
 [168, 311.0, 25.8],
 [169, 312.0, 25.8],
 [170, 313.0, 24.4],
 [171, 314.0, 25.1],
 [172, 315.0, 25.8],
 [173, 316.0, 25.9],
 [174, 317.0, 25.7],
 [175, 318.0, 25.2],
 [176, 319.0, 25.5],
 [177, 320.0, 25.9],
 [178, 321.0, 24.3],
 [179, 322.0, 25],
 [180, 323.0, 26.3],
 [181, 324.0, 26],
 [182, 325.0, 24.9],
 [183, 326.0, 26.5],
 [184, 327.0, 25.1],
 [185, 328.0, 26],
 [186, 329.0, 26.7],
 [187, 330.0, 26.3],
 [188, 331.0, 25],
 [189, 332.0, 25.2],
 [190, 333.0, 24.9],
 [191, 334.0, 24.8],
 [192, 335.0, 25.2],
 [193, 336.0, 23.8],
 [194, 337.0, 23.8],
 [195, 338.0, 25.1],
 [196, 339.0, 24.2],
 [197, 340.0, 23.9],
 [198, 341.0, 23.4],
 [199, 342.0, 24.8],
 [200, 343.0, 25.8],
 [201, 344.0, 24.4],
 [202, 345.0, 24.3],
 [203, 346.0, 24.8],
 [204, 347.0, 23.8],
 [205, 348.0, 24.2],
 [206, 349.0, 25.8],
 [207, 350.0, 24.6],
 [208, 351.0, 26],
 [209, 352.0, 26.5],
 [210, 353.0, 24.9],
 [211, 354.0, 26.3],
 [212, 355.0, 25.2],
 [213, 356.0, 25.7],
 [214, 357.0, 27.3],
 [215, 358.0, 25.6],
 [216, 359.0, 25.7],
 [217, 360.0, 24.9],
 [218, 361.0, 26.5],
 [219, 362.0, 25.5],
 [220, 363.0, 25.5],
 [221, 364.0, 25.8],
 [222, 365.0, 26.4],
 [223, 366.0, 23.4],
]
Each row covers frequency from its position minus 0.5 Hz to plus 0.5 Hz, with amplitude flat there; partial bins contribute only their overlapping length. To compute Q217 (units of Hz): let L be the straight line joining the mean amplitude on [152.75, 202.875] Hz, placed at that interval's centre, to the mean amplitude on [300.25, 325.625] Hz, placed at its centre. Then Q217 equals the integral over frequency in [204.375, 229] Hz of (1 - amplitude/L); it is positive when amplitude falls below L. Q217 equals 2.07 Hz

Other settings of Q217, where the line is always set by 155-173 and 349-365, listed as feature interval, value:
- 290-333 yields -1.5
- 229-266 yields 5.2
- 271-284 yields 1.5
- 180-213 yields 1.1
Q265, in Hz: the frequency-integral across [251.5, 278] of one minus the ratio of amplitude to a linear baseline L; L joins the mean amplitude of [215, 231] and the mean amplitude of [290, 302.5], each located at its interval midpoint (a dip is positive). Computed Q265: 5.1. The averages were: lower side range 19.8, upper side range 24.9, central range 18.4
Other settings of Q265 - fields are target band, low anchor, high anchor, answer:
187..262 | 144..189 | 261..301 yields 2.5 Hz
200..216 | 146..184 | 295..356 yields 0.7 Hz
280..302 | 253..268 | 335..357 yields -4.3 Hz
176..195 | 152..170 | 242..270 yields -0.9 Hz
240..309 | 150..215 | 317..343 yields 5.5 Hz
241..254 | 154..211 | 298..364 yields 1.2 Hz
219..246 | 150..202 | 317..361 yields 2.8 Hz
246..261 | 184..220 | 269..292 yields 1.1 Hz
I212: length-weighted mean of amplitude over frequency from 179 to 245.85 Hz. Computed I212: 20.2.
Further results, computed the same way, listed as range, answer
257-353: 23.4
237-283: 19.5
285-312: 25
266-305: 22.5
